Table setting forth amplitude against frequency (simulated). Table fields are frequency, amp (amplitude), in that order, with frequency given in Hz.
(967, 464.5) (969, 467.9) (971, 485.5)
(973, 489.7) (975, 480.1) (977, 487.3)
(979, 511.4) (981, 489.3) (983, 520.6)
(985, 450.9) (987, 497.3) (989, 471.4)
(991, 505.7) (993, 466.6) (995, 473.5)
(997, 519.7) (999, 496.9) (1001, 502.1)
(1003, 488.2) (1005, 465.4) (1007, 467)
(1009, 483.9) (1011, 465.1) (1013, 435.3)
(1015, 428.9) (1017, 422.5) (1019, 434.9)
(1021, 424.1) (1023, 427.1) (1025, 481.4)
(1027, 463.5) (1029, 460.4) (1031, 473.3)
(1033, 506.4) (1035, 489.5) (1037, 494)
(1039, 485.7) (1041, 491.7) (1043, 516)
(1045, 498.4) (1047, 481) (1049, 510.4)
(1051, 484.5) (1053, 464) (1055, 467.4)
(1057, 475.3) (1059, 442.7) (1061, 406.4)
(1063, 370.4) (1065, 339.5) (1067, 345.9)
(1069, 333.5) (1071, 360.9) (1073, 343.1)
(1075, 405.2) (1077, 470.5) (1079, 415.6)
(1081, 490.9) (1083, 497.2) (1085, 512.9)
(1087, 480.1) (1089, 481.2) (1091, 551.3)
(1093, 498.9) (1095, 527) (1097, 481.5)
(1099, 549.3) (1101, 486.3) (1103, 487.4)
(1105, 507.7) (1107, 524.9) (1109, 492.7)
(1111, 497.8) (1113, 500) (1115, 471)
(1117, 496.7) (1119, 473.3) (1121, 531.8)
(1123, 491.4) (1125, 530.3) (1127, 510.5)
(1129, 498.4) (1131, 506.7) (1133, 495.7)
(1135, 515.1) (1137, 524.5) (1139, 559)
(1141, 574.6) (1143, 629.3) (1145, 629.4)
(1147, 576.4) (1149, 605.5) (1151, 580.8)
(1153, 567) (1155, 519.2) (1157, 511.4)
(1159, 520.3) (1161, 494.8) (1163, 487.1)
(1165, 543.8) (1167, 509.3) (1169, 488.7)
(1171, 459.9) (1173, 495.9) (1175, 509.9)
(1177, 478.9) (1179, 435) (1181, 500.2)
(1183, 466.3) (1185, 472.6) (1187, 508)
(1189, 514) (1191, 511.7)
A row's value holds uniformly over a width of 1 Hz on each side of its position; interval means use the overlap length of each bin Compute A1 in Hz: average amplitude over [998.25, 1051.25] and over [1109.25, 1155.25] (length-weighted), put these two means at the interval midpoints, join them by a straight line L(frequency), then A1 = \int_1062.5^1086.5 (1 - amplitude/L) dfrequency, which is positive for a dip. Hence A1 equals 4.4 Hz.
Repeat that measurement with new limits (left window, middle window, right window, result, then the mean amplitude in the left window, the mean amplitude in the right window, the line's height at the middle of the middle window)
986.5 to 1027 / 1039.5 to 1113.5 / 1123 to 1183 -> 4.5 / 467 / 525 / 495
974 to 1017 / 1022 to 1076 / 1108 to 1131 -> 4.8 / 480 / 500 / 488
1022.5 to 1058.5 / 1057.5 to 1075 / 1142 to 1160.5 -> 4.5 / 482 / 569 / 502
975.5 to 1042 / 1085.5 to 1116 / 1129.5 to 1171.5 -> 0.8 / 475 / 538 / 516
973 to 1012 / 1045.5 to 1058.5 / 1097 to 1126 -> 0.4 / 487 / 502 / 494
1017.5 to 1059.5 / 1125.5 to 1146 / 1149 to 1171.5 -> -1.3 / 475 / 522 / 512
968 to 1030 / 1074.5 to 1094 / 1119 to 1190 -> 0.7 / 473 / 521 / 499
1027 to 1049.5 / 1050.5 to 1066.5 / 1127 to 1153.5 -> 2.4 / 490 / 557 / 503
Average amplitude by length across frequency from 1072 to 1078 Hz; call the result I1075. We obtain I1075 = 406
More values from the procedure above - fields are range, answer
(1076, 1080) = 443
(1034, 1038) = 492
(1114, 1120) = 480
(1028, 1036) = 482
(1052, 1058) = 469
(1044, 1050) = 497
